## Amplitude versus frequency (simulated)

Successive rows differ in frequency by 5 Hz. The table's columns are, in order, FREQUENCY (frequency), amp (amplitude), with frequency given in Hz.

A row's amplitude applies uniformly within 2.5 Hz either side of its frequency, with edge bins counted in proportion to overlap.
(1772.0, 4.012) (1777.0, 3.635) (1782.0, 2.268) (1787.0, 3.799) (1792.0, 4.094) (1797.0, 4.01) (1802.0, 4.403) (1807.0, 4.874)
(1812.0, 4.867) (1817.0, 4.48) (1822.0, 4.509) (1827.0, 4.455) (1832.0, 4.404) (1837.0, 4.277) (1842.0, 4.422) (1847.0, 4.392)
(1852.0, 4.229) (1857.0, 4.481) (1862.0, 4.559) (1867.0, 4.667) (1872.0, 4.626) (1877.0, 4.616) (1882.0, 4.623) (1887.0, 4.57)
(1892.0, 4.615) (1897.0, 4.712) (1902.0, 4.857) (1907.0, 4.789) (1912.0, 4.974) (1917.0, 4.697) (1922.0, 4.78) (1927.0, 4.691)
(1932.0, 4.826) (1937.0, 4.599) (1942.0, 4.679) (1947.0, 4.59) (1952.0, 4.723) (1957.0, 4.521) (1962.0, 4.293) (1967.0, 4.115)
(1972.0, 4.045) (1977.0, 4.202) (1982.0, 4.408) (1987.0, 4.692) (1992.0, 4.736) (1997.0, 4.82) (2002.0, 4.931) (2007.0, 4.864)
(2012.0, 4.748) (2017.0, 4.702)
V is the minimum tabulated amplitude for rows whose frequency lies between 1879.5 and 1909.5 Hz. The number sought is 4.57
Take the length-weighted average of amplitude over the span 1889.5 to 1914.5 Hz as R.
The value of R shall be 4.79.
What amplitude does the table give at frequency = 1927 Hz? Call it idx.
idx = 4.691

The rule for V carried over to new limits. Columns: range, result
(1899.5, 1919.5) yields 4.697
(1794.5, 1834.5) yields 4.01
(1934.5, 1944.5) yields 4.599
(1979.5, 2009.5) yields 4.408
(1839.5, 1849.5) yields 4.392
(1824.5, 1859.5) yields 4.229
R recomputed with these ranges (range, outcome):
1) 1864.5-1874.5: 4.65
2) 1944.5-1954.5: 4.66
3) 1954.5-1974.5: 4.24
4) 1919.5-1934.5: 4.77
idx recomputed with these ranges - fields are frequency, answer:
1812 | 4.867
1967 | 4.115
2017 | 4.702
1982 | 4.408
